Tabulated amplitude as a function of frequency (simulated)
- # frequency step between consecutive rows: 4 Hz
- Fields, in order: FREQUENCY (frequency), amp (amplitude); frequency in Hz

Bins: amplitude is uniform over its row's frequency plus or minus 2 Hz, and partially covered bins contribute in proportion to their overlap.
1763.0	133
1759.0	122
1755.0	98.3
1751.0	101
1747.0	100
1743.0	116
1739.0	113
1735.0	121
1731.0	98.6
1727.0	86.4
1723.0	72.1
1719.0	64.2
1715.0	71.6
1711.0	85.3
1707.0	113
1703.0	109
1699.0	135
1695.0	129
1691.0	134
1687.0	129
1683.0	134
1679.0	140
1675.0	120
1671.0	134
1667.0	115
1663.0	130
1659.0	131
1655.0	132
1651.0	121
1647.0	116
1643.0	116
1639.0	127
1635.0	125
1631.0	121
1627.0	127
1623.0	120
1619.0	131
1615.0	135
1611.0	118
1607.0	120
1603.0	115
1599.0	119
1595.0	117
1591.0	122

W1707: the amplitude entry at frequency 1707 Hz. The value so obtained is 113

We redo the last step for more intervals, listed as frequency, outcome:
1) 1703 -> 109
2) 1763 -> 133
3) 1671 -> 134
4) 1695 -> 129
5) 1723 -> 72.1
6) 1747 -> 100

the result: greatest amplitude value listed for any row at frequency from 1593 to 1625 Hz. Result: 135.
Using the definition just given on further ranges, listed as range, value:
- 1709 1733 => 98.6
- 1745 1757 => 101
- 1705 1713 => 113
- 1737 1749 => 116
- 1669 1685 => 140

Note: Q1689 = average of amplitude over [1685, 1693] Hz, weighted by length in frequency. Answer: 132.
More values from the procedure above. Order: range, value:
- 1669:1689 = 131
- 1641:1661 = 123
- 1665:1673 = 124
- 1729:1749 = 110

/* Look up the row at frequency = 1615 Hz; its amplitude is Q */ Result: 135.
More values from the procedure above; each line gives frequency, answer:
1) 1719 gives 64.2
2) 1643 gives 116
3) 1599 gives 119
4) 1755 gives 98.3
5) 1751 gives 101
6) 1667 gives 115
